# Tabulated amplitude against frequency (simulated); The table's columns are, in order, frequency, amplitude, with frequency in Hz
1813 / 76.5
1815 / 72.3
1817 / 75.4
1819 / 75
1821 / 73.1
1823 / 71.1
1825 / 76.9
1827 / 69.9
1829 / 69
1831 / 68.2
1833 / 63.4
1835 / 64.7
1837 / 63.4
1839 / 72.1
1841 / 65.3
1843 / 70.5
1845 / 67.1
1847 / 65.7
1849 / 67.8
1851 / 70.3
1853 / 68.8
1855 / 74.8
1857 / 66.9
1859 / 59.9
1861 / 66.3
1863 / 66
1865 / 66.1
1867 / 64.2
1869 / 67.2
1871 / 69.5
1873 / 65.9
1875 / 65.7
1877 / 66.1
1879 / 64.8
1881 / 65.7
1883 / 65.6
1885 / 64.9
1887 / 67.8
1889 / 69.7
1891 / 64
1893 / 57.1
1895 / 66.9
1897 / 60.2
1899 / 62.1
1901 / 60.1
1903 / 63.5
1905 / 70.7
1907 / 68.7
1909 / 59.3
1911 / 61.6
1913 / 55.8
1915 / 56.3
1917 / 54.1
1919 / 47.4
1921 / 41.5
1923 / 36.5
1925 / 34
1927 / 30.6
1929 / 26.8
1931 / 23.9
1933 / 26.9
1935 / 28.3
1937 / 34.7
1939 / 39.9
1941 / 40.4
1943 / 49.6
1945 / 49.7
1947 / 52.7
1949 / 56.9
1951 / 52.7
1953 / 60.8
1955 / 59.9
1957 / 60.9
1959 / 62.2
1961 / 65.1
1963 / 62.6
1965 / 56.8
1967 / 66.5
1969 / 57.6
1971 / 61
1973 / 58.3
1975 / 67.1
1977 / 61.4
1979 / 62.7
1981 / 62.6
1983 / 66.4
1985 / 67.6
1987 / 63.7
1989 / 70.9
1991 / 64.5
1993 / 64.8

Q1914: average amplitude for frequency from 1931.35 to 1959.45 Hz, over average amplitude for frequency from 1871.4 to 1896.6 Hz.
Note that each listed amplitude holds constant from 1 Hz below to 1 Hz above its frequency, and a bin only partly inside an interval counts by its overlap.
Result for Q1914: 0.7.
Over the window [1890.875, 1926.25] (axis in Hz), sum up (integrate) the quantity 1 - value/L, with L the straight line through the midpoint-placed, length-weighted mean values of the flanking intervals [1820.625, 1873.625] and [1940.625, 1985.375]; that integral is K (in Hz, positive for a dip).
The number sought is 4.0 Hz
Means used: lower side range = 67.9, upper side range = 59.3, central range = 56.3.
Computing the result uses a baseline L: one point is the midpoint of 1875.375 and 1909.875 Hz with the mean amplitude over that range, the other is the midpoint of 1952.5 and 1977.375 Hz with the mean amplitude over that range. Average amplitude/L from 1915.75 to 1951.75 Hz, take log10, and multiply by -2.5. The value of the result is 0.48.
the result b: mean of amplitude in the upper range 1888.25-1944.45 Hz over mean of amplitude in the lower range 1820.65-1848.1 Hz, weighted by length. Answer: 0.72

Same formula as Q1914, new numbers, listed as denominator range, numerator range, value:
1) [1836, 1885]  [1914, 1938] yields 0.55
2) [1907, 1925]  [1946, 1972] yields 1.16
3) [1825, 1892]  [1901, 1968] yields 0.75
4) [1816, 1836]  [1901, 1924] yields 0.79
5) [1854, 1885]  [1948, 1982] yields 0.92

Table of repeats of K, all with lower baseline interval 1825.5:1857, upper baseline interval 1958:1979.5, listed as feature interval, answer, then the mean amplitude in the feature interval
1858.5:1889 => 0.3 Hz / 65.9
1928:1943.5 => 7.4 Hz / 33.3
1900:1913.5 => 0.4 Hz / 63.1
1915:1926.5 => 3.7 Hz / 43.4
